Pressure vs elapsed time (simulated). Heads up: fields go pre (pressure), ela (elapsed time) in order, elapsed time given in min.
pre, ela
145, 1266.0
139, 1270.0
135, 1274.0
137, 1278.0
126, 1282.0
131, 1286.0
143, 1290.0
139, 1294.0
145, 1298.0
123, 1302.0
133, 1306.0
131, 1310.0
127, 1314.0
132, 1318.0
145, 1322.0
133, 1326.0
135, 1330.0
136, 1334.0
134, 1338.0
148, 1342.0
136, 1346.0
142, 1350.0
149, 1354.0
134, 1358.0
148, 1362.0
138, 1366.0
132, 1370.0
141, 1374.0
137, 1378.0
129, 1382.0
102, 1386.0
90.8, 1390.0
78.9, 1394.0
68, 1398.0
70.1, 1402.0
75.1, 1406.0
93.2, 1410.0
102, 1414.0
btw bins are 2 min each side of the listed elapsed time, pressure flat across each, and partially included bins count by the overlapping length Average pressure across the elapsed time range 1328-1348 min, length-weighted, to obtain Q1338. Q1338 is 138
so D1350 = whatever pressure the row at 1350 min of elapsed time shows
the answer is 142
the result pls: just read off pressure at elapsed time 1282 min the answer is 126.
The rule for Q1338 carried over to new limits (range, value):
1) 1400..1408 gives 72.6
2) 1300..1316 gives 128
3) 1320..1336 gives 137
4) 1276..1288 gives 131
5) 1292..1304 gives 136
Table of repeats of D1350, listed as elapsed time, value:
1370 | 132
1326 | 133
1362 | 148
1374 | 141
